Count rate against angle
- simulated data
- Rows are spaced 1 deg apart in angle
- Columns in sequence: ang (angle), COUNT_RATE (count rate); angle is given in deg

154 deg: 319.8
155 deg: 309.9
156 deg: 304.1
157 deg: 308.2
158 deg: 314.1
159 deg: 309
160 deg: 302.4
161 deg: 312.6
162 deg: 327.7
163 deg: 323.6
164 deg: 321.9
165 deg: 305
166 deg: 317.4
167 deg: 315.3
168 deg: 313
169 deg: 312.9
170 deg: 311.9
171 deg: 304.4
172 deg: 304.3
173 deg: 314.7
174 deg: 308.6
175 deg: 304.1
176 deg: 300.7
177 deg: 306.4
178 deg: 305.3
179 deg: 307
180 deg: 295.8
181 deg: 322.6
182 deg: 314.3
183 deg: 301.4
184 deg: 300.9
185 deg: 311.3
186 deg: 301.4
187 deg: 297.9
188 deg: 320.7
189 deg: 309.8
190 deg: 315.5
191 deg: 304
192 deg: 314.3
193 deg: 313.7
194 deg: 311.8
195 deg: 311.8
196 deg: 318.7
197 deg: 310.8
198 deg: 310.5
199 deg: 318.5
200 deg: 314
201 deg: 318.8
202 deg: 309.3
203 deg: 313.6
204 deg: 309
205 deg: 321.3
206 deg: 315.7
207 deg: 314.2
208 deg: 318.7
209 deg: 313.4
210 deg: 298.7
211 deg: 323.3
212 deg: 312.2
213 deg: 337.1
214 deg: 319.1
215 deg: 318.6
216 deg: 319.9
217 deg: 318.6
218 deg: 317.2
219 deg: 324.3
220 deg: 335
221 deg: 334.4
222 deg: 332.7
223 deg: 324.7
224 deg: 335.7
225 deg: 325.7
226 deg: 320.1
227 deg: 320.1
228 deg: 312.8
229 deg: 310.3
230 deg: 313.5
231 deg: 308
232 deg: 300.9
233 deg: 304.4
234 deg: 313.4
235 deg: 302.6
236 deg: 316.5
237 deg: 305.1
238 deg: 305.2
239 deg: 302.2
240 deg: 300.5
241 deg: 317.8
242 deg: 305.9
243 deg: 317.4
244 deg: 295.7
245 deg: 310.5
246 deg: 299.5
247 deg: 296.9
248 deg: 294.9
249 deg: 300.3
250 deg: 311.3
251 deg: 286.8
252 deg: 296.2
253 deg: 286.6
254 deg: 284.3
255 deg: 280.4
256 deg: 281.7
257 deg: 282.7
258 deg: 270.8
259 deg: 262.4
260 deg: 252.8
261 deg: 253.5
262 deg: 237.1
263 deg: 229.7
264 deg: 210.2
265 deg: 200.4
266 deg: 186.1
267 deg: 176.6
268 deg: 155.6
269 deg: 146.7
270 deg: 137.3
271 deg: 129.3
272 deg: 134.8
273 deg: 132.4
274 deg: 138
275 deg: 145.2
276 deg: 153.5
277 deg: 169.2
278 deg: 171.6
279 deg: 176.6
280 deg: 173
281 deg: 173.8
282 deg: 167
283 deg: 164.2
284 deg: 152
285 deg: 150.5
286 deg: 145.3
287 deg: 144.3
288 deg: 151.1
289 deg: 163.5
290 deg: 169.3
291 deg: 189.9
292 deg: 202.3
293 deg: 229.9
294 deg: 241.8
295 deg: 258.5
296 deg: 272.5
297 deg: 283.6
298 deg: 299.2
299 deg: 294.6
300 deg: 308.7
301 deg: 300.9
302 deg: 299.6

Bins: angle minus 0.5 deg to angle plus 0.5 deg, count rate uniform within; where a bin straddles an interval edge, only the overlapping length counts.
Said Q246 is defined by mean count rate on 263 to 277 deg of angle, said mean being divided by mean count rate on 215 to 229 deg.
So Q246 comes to 0.5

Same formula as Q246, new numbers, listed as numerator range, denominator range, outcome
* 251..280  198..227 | 0.65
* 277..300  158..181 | 0.65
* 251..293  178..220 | 0.62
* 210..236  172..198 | 1.03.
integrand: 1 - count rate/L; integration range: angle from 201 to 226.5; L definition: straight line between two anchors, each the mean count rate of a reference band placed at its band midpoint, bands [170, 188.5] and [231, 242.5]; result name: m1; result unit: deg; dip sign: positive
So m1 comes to -1.13 deg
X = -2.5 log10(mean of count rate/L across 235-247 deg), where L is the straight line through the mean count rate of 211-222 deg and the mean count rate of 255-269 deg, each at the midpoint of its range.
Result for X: -0.13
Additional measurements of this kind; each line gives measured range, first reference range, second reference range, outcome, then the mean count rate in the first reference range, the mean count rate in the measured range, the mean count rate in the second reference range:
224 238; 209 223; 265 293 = -0.10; 322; 312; 161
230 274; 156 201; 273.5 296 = -0.18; 311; 260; 176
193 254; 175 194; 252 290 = -0.22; 308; 312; 192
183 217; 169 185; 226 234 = -0.02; 307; 313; 311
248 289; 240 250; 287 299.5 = 0.31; 304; 203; 226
